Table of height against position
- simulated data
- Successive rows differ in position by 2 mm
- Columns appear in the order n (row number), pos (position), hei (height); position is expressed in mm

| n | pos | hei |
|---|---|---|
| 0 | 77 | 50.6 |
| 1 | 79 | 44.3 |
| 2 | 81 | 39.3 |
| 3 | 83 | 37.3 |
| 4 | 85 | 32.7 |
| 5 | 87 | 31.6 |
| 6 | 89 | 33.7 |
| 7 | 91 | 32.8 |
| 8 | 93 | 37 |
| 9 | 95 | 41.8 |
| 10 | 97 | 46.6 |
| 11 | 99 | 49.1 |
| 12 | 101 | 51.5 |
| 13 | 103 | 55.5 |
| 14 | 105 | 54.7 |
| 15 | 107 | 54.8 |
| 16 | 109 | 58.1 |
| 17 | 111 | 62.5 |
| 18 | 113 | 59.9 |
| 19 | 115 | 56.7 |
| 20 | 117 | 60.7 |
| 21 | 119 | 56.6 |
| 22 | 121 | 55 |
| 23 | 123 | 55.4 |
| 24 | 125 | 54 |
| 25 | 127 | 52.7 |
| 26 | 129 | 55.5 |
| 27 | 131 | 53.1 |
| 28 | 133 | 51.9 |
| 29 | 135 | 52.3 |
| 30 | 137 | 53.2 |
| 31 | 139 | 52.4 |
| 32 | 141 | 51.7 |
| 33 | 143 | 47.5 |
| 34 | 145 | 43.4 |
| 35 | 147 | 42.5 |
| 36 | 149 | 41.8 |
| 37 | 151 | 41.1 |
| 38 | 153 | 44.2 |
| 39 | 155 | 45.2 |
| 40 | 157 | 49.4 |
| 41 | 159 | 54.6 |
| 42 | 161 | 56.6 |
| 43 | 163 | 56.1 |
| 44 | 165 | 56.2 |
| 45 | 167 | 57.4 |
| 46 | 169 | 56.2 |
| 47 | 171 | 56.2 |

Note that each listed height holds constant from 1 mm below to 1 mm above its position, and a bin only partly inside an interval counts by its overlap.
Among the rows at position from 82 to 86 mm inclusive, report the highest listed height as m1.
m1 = 37.3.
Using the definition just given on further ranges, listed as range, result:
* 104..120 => 62.5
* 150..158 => 49.4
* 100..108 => 55.5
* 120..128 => 55.4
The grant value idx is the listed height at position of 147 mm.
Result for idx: 42.5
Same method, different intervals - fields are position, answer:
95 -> 41.8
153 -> 44.2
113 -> 59.9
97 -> 46.6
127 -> 52.7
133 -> 51.9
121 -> 55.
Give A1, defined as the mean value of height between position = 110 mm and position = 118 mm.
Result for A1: 60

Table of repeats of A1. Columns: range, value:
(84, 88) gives 32.2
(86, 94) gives 33.8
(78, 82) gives 41.8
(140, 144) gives 49.6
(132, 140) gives 52.4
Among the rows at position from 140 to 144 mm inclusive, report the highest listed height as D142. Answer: 51.7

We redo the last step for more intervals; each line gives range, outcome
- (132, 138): 53.2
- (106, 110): 58.1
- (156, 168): 57.4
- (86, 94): 37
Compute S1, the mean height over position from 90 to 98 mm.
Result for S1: 39.5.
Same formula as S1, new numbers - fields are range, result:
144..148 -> 43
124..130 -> 54.1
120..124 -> 55.2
